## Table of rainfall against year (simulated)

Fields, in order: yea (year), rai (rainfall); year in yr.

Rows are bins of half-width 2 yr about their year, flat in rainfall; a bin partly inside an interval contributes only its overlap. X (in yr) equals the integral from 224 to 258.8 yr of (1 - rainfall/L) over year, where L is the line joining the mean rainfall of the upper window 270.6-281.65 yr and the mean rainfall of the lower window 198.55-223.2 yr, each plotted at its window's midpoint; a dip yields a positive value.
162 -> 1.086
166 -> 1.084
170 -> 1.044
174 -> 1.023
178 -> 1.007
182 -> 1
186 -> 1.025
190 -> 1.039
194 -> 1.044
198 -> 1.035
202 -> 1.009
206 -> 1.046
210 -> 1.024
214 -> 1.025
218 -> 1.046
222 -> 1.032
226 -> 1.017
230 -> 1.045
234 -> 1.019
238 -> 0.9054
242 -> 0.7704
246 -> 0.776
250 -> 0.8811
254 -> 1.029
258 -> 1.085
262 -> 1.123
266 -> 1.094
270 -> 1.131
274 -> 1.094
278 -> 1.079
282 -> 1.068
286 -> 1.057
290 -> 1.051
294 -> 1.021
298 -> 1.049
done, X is 3.8 yr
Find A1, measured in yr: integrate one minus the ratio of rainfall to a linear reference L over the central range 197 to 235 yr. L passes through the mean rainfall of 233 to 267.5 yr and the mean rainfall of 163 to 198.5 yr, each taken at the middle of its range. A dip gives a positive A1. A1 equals -1.2 yr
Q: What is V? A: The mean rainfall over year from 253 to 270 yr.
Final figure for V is 1.09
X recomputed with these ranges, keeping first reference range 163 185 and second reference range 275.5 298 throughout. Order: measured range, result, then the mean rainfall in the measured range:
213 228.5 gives 0.2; 1.03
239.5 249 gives 2.3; 0.792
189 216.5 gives 0.2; 1.03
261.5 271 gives -0.6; 1.11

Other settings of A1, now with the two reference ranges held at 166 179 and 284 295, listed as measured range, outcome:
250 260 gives 0.2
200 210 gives 0.1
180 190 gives 0.2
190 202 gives 0.0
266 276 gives -0.6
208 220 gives 0.1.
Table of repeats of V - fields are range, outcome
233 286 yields 1.01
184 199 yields 1.04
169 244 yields 1.01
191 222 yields 1.03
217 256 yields 0.95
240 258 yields 0.889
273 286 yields 1.08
